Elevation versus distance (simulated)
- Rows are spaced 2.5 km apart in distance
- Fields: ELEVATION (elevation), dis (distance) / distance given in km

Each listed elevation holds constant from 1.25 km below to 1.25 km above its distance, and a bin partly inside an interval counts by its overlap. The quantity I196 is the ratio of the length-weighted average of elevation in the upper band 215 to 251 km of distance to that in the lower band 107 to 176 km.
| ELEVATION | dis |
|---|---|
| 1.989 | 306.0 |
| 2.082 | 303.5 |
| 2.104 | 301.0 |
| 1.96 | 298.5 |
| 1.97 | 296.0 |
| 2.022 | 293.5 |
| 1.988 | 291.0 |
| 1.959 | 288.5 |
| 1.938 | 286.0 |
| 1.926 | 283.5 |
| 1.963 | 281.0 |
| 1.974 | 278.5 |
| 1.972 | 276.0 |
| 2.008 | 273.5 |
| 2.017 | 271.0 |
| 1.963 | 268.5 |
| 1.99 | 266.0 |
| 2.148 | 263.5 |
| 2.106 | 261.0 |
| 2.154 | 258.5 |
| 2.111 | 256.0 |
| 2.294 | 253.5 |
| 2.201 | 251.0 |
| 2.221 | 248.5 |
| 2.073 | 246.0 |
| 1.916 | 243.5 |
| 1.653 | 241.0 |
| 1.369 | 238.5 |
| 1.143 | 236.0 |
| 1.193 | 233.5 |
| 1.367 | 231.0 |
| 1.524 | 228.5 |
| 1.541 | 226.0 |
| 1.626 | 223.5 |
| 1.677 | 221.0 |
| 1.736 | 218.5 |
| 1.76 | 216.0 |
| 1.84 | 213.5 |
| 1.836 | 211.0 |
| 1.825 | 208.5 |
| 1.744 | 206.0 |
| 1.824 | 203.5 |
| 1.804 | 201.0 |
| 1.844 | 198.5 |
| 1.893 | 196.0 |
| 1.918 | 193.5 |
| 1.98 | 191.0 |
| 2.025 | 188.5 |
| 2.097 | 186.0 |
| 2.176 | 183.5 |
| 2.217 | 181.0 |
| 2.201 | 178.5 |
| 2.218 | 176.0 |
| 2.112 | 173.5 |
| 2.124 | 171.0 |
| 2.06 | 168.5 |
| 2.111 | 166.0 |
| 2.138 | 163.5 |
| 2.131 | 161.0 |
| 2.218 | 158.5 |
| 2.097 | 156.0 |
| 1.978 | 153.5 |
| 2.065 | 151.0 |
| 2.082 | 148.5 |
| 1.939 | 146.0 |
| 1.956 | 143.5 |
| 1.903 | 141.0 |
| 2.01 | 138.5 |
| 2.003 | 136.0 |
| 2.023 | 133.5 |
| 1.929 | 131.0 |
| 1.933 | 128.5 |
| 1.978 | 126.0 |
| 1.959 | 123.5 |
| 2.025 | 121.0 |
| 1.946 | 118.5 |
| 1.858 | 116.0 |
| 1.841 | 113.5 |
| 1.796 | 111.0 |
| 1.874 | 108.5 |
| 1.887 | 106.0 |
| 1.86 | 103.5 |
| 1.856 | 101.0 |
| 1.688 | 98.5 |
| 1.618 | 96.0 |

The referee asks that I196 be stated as 0.8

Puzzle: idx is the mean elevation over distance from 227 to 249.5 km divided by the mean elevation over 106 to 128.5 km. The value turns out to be 0.84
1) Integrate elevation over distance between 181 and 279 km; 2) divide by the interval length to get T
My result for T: 1.86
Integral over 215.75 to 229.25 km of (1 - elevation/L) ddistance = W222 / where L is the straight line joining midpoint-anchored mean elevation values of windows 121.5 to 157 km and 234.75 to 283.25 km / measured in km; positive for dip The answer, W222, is 2.3 km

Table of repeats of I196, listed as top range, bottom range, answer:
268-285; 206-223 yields 1.12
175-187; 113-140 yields 1.11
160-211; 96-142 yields 1.06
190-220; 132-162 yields 0.90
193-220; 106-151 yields 0.93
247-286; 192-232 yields 1.19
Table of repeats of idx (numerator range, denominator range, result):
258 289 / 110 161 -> 1.01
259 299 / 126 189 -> 0.97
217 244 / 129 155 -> 0.76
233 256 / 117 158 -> 0.91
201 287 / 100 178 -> 0.92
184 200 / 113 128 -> 1.01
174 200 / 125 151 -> 1.04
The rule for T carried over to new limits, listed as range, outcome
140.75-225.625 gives 1.97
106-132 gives 1.91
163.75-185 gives 2.15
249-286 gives 2.06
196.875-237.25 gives 1.65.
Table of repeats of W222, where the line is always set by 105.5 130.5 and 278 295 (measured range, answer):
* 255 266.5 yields -0.9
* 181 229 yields 2.5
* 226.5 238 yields 3.7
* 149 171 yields -2.0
